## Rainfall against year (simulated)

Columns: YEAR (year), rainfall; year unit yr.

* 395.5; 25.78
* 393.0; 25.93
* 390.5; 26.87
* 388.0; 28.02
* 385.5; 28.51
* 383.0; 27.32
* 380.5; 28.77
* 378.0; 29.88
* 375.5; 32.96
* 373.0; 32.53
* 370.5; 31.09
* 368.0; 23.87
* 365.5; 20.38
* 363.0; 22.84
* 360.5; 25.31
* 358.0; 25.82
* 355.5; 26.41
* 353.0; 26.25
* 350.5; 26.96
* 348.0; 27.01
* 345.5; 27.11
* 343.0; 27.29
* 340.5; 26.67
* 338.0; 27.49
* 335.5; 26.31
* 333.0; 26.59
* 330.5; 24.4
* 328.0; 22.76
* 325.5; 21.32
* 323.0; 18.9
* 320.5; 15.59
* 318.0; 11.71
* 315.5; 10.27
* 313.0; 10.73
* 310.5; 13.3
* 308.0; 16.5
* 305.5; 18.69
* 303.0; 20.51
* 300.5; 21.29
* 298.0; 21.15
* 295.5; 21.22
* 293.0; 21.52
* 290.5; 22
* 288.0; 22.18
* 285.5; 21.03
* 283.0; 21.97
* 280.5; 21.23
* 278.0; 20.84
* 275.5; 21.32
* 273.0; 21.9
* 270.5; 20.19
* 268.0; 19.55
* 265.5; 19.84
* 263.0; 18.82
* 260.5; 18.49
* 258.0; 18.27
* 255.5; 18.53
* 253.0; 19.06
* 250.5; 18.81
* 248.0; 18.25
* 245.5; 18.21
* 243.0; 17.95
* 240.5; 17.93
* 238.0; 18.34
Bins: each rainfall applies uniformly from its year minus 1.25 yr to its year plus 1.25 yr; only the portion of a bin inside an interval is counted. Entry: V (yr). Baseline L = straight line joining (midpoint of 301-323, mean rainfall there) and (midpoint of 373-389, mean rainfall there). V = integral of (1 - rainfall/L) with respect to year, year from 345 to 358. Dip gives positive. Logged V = -1.8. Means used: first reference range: 15.1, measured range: 26.6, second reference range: 29.5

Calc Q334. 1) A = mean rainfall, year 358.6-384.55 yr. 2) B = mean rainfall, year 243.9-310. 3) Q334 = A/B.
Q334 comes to 1.4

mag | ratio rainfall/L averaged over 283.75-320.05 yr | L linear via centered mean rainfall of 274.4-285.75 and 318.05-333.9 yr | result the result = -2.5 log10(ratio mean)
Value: 0.17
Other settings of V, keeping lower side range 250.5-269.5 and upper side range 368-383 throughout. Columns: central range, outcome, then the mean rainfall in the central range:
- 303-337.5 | 8.9 yr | 18.5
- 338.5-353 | 0.1 yr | 27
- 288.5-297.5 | 0.2 yr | 21.6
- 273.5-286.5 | -0.3 yr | 21.3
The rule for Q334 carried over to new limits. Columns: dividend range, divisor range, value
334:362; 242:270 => 1.42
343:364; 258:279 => 1.30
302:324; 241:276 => 0.78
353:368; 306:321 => 1.85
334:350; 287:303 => 1.26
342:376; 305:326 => 1.79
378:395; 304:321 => 2.00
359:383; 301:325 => 1.77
